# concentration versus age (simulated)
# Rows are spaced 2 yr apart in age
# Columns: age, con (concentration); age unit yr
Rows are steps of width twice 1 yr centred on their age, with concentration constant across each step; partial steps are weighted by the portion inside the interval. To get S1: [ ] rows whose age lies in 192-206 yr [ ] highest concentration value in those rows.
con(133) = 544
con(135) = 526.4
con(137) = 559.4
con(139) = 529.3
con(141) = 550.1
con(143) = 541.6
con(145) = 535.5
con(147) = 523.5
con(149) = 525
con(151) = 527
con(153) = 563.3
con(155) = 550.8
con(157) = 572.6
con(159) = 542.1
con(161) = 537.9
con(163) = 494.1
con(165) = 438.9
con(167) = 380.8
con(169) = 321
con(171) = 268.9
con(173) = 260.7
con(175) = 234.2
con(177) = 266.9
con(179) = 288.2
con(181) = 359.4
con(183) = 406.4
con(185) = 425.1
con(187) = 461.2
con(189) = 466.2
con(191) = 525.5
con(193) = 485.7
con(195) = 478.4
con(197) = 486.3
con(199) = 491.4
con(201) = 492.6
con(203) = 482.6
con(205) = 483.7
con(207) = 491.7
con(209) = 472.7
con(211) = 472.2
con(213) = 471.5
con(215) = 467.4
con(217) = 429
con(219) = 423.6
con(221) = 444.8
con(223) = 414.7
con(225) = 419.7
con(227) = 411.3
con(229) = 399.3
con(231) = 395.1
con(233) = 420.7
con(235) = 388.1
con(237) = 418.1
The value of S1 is 492.6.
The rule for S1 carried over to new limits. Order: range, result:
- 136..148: 559.4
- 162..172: 494.1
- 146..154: 563.3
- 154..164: 572.6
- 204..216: 491.7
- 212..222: 471.5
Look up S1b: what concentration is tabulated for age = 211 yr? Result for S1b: 472.2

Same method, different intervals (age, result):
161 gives 537.9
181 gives 359.4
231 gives 395.1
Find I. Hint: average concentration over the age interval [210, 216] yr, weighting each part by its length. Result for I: 470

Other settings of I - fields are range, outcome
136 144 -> 545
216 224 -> 428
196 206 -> 487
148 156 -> 542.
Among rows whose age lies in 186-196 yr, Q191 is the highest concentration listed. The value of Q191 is 525.5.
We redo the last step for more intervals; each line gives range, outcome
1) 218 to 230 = 444.8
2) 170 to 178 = 268.9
